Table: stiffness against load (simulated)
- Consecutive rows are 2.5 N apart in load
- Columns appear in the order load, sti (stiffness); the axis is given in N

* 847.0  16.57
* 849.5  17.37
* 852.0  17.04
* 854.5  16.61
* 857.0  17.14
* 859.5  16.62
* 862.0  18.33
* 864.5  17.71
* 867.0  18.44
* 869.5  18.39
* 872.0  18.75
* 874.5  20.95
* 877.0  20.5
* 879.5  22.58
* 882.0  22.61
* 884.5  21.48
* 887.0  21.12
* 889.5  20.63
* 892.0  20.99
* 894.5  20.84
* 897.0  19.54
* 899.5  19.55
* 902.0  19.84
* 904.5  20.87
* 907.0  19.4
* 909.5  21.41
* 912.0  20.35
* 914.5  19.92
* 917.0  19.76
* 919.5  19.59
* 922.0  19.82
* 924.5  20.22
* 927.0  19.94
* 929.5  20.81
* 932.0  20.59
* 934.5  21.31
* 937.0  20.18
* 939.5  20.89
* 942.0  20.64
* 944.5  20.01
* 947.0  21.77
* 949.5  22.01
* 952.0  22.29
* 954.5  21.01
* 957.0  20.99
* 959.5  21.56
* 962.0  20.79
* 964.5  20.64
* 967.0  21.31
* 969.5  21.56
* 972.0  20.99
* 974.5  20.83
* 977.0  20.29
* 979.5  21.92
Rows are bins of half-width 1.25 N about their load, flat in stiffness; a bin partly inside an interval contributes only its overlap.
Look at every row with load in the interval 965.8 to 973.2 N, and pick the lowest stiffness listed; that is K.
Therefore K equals 20.99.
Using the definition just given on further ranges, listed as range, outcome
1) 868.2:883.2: 18.39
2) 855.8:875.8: 16.62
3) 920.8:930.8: 19.82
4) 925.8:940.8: 19.94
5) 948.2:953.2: 22.01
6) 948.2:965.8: 20.64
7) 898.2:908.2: 19.4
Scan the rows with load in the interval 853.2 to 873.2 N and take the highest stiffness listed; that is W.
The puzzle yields 18.75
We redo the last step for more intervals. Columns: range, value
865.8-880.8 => 22.58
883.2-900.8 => 21.48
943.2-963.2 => 22.29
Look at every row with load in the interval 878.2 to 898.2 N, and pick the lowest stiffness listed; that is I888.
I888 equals 19.54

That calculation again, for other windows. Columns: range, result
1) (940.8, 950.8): 20.01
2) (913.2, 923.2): 19.59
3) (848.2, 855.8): 16.61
